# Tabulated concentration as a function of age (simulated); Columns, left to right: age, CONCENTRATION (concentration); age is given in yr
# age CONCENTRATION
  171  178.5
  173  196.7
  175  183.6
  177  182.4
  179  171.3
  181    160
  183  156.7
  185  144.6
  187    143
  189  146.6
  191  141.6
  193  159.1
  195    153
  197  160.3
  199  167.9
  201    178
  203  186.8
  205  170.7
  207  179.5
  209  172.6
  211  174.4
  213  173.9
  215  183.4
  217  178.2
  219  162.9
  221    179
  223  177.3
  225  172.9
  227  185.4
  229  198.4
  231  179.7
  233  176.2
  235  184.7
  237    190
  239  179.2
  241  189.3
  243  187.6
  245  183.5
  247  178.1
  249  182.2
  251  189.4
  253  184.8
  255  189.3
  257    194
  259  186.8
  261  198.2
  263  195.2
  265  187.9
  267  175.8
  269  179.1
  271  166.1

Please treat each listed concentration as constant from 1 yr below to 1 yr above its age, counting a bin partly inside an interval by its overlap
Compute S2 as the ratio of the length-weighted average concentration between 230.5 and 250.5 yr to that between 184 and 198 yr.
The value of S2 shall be 1.2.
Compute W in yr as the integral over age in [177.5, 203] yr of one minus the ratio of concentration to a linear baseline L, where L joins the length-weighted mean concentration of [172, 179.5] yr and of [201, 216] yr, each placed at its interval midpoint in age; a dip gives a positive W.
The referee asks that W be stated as 3.2 yr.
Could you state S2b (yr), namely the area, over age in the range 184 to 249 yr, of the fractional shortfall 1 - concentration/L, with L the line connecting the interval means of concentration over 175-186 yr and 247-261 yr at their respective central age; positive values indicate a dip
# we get 1.1 yr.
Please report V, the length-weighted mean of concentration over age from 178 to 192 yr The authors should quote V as 152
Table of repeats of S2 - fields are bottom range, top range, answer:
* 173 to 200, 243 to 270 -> 1.16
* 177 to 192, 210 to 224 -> 1.14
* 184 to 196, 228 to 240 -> 1.25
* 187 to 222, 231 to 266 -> 1.11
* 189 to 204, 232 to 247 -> 1.13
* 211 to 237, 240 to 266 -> 1.05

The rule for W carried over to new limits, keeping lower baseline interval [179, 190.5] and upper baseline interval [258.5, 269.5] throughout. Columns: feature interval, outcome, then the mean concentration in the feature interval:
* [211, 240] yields -1.67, 180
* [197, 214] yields -1.43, 175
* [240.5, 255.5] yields -0.42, 185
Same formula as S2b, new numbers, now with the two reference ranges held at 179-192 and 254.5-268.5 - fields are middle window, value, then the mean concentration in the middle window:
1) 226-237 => -0.72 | 185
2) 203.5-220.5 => -1.14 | 175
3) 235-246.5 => -0.44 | 185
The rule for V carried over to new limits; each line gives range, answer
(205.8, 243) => 180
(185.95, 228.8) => 169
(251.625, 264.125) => 191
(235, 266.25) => 188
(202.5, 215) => 176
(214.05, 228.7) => 178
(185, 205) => 159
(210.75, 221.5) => 175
